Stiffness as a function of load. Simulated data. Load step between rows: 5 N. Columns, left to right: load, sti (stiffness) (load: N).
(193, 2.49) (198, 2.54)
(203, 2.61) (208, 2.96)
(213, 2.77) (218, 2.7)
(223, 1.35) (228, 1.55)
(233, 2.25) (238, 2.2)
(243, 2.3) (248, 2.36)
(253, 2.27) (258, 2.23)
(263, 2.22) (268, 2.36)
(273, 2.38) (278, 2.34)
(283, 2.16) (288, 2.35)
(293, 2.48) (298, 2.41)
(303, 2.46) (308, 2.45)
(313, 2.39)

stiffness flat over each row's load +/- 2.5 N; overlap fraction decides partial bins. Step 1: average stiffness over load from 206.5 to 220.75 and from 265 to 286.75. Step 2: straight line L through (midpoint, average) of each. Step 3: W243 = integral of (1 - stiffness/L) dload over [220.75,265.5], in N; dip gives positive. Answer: 8.0 N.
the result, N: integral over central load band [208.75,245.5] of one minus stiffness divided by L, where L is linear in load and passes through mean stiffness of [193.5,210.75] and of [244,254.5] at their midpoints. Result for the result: 4.3 N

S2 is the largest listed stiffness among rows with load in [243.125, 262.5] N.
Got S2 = 2.36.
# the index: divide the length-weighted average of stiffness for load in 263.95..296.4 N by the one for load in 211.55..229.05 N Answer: 1.1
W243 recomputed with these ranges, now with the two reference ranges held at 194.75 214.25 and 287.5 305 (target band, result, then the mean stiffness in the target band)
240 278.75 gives 3.62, 2.3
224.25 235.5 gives 3.39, 1.84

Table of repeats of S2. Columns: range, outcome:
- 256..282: 2.38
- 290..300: 2.48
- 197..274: 2.96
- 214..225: 2.7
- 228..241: 2.25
